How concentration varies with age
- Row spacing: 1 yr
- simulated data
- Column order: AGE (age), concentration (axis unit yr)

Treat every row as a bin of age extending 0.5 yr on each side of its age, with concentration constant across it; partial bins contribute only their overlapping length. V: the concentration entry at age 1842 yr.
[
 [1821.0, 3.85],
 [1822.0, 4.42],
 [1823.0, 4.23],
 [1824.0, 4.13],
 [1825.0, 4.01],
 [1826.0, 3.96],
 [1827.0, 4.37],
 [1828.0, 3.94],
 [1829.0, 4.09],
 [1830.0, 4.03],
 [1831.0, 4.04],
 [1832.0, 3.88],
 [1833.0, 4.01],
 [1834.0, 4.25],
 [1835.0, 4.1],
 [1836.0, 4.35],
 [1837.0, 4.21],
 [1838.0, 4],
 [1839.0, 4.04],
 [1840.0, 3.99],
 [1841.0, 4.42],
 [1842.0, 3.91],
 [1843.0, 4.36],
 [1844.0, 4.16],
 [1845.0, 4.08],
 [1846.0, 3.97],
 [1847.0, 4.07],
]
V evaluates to 3.91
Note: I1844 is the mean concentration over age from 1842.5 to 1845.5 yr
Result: 4.2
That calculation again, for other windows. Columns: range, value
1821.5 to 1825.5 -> 4.2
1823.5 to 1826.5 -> 4.03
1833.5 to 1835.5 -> 4.17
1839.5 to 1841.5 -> 4.21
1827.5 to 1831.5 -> 4.03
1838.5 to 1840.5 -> 4.02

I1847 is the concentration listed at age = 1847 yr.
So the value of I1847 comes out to 4.07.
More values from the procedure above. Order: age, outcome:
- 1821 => 3.85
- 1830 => 4.03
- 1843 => 4.36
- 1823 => 4.23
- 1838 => 4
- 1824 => 4.13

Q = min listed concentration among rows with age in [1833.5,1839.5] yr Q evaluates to 4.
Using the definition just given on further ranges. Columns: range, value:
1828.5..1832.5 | 3.88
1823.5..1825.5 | 4.01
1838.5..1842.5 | 3.91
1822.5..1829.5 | 3.94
